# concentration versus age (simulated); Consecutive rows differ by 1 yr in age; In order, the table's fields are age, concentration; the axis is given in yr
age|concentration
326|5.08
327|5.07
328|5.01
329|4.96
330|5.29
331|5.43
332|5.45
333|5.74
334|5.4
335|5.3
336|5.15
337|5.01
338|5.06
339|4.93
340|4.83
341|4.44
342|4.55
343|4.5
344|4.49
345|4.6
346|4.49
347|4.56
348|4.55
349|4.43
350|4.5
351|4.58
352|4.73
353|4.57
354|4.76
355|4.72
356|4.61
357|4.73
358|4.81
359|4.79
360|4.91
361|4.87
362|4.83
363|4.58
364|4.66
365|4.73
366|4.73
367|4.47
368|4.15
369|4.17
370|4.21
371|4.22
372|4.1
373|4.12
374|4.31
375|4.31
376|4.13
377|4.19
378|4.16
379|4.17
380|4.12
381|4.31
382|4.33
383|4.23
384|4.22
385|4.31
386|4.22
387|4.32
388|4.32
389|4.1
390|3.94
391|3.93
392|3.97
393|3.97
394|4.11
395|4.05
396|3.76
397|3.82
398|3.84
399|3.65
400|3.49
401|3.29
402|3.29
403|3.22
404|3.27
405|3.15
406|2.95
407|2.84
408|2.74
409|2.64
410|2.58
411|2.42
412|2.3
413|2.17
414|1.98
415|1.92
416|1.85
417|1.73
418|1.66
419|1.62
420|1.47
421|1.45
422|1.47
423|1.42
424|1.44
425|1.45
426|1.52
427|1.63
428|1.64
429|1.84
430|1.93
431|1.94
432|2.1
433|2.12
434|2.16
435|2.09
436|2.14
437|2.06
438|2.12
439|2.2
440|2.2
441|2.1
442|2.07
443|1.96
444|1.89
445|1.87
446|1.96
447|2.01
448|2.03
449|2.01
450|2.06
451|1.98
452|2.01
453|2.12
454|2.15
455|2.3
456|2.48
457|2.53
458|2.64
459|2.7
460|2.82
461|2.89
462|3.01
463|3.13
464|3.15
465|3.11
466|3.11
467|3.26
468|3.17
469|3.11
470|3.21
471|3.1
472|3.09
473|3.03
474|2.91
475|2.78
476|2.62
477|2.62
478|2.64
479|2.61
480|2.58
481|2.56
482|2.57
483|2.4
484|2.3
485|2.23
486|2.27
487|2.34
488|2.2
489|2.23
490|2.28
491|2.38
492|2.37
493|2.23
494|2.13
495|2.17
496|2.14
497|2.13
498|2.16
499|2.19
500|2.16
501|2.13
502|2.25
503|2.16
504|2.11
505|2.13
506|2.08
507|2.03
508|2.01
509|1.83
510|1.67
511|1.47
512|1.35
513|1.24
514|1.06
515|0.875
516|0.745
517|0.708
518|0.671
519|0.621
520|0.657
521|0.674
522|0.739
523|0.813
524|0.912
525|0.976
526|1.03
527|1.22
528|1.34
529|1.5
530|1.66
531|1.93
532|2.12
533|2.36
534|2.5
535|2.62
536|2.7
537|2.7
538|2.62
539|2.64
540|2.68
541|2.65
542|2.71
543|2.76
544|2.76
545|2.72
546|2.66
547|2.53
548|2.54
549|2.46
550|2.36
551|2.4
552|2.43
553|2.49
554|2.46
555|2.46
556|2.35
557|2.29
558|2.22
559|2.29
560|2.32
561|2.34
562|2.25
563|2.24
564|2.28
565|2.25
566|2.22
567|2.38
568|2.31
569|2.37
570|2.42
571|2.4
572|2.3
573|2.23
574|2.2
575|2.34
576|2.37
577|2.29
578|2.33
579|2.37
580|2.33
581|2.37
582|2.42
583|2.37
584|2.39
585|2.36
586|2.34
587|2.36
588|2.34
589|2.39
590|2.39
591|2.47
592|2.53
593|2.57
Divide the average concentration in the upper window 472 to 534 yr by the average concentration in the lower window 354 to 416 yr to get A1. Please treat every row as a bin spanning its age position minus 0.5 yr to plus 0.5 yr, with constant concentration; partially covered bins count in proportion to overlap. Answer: 0.49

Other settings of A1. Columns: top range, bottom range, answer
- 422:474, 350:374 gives 0.51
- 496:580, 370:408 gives 0.52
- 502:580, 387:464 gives 0.80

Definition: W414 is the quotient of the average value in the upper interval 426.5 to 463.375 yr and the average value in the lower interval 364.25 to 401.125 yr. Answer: 0.53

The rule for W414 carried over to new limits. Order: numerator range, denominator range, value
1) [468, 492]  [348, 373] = 0.57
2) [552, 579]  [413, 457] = 1.21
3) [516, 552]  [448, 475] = 0.70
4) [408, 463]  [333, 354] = 0.43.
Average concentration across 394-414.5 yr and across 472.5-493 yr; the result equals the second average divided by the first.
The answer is 0.80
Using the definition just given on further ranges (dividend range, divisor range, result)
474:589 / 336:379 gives 0.47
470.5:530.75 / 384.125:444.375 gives 0.72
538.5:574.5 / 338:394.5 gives 0.55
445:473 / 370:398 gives 0.64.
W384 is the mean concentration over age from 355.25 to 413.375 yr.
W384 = 3.95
